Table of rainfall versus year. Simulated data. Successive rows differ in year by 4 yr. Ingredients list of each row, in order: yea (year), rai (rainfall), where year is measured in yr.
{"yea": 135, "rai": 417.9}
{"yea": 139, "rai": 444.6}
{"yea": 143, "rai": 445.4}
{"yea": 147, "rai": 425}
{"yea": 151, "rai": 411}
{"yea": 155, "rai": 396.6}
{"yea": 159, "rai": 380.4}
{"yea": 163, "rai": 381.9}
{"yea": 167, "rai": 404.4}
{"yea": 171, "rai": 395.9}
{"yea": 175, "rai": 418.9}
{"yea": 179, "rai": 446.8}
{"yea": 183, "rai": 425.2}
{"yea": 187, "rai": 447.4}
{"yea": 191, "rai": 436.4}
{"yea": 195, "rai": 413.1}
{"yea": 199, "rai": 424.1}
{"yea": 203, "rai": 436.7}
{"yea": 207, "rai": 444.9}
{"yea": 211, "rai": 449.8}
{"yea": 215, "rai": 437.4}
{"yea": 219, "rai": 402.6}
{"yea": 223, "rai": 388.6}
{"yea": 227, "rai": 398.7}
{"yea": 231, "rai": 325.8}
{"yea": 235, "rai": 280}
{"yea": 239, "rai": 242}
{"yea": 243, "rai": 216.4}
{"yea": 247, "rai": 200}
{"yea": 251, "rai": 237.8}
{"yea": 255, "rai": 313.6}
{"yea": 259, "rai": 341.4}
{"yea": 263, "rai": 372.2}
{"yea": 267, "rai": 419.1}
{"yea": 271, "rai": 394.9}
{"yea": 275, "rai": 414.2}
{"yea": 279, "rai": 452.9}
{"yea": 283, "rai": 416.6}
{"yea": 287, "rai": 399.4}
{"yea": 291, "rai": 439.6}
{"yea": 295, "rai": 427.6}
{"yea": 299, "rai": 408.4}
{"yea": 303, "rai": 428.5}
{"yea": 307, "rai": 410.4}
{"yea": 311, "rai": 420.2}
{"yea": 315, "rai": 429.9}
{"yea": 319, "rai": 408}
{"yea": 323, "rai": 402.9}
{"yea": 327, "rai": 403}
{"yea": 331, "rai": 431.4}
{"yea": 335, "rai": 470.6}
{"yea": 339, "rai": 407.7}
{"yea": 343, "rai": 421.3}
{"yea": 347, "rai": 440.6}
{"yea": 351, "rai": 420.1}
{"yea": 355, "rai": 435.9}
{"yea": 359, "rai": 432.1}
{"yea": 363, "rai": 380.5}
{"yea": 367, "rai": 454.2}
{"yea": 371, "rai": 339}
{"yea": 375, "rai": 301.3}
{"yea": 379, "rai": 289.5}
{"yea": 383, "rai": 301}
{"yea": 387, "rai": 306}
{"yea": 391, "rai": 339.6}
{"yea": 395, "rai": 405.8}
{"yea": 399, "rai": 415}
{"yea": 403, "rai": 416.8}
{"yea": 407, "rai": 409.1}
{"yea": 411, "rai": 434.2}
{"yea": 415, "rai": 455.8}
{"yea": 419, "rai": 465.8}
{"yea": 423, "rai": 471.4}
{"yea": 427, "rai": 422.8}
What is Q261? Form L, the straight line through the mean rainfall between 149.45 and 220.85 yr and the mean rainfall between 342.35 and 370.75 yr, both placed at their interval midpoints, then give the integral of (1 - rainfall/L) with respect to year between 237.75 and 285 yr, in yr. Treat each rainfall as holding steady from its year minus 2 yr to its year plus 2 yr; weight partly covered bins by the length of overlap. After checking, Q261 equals 9.4 yr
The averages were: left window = 420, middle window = 337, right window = 421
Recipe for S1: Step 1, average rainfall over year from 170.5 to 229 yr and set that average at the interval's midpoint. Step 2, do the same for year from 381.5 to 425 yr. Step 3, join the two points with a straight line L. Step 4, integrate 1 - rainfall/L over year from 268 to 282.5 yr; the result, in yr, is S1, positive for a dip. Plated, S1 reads -0.1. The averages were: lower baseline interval 425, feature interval 420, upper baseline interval 403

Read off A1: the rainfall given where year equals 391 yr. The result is 339.6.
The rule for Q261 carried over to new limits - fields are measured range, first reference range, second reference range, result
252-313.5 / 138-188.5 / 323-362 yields 3.17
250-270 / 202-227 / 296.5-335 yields 3.65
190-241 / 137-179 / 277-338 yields 3.22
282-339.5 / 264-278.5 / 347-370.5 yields -0.72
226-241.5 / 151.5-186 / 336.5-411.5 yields 3.79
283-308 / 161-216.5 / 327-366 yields 0.41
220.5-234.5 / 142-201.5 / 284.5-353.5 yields 1.88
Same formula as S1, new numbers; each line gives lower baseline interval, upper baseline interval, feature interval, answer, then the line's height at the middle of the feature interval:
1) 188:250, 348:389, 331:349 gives -3.30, 367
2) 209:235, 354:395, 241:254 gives 5.40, 386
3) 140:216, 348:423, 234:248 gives 6.08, 413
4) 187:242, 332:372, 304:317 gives -0.26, 413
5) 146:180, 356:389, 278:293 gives -2.03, 375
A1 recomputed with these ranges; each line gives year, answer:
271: 394.9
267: 419.1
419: 465.8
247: 200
